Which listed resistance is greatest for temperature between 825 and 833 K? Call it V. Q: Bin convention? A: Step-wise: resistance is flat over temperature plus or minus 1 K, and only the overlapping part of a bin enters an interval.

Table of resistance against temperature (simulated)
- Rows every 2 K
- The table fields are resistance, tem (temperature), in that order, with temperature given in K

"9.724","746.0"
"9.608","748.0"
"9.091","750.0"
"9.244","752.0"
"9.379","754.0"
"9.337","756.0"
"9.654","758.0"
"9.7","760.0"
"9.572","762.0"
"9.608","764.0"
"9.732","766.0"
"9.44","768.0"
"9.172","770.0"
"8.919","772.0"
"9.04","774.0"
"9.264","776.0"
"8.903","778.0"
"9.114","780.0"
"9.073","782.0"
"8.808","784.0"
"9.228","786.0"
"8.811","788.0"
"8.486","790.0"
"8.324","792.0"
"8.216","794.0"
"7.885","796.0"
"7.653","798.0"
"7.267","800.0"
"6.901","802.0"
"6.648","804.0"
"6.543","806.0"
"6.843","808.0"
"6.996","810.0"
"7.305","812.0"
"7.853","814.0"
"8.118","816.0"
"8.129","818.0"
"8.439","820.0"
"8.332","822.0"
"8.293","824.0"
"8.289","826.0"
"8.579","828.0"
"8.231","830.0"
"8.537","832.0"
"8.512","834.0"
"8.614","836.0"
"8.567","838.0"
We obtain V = 8.579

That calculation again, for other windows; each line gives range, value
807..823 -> 8.439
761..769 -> 9.732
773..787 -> 9.264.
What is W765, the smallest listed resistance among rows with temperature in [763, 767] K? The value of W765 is 9.608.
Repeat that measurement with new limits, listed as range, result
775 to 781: 8.903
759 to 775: 8.919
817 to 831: 8.129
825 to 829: 8.289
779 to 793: 8.324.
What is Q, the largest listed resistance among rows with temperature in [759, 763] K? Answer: 9.7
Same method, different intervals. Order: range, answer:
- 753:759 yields 9.654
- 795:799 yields 7.885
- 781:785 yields 9.073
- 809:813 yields 7.305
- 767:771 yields 9.44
